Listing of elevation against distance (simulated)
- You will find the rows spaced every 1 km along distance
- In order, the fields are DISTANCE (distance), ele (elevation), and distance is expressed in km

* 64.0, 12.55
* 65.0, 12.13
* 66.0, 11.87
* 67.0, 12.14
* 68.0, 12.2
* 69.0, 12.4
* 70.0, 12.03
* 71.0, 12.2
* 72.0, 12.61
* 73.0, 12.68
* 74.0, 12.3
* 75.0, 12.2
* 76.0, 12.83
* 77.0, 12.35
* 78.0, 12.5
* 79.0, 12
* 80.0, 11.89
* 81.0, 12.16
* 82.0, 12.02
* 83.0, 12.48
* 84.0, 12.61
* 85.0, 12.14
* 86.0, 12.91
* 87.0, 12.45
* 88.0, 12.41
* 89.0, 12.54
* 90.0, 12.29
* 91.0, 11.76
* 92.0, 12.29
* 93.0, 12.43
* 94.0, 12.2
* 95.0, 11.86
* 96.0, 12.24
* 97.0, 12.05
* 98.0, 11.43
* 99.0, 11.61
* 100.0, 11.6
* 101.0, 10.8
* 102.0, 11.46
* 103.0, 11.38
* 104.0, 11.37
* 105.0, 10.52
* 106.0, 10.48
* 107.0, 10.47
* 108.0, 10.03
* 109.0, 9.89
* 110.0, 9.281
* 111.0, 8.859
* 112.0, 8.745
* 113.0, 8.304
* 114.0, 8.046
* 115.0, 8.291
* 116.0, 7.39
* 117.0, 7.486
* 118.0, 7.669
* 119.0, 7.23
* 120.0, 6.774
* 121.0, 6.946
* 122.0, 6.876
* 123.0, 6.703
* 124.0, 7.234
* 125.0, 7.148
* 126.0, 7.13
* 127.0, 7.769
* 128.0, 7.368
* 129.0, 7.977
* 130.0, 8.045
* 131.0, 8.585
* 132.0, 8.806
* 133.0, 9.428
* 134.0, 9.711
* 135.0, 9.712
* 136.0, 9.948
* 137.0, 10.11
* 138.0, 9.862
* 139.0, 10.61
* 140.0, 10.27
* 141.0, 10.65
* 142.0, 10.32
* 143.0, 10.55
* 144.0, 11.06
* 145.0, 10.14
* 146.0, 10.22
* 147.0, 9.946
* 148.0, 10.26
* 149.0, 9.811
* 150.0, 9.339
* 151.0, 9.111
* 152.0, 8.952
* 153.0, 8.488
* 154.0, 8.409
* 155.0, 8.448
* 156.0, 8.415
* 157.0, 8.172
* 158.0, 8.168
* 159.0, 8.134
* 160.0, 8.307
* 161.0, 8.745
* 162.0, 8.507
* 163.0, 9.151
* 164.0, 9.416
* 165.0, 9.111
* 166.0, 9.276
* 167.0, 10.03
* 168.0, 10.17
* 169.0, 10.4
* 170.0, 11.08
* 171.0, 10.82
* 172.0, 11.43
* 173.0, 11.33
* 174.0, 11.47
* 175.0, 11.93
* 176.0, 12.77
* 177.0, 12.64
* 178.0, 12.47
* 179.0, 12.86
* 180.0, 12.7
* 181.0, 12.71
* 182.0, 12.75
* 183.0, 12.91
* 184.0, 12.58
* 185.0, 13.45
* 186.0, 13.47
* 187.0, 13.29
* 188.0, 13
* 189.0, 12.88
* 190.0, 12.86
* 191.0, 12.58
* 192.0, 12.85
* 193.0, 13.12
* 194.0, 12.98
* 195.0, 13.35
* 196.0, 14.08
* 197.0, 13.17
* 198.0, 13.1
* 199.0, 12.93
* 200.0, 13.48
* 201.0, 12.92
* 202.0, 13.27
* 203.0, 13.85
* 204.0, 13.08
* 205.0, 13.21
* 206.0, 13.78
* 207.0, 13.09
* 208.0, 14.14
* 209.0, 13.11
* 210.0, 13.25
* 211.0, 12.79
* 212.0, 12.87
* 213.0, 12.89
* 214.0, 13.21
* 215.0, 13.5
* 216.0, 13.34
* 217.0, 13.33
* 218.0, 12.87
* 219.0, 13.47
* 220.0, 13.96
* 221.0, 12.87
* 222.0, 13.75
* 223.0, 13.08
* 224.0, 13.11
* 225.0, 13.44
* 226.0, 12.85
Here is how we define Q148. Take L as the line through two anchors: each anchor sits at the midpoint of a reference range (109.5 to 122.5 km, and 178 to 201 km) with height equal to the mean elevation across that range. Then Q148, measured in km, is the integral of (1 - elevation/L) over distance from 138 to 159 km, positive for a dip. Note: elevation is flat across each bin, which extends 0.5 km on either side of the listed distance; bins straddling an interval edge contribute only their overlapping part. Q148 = 1.1 km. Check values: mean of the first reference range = 7.84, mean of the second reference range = 13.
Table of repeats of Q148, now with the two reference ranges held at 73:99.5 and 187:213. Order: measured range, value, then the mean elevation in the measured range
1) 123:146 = 6.32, 9.17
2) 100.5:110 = 1.35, 10.6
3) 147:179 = 7.46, 9.88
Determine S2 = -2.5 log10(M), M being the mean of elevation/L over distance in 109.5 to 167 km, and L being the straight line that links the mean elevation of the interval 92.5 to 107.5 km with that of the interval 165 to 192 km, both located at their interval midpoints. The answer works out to 0.317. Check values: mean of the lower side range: 11.5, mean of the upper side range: 12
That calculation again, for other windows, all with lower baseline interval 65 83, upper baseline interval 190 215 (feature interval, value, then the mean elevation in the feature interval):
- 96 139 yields 0.35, 9.12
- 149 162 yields 0.44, 8.6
